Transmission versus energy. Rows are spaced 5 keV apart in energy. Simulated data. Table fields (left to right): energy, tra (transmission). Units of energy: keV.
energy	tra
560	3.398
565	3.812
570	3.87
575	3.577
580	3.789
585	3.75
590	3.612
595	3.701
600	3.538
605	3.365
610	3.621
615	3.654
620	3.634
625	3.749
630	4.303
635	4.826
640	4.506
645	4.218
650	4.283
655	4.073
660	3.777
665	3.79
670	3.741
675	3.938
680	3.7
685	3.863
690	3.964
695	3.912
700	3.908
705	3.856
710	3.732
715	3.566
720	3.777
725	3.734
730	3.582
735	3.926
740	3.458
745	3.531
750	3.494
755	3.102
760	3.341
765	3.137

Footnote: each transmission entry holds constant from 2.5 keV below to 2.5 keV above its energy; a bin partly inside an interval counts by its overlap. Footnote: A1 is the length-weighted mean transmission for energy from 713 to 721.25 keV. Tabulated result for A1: 3.66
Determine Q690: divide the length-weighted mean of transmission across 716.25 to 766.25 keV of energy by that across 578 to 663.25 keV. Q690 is 0.90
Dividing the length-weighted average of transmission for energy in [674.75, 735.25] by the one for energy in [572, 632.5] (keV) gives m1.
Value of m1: 1.03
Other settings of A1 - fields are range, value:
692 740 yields 3.76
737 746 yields 3.51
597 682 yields 3.92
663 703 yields 3.85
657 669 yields 3.79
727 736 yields 3.72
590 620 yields 3.58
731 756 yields 3.53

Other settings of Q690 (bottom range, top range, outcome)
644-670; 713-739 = 0.93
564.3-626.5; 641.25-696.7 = 1.08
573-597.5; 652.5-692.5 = 1.05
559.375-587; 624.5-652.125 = 1.17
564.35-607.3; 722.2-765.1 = 0.96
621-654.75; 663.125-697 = 0.90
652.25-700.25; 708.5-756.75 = 0.93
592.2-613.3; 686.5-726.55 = 1.07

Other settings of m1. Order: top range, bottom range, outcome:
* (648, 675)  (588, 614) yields 1.10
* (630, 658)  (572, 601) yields 1.19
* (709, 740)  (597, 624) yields 1.03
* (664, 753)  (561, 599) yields 1.01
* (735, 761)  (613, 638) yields 0.85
